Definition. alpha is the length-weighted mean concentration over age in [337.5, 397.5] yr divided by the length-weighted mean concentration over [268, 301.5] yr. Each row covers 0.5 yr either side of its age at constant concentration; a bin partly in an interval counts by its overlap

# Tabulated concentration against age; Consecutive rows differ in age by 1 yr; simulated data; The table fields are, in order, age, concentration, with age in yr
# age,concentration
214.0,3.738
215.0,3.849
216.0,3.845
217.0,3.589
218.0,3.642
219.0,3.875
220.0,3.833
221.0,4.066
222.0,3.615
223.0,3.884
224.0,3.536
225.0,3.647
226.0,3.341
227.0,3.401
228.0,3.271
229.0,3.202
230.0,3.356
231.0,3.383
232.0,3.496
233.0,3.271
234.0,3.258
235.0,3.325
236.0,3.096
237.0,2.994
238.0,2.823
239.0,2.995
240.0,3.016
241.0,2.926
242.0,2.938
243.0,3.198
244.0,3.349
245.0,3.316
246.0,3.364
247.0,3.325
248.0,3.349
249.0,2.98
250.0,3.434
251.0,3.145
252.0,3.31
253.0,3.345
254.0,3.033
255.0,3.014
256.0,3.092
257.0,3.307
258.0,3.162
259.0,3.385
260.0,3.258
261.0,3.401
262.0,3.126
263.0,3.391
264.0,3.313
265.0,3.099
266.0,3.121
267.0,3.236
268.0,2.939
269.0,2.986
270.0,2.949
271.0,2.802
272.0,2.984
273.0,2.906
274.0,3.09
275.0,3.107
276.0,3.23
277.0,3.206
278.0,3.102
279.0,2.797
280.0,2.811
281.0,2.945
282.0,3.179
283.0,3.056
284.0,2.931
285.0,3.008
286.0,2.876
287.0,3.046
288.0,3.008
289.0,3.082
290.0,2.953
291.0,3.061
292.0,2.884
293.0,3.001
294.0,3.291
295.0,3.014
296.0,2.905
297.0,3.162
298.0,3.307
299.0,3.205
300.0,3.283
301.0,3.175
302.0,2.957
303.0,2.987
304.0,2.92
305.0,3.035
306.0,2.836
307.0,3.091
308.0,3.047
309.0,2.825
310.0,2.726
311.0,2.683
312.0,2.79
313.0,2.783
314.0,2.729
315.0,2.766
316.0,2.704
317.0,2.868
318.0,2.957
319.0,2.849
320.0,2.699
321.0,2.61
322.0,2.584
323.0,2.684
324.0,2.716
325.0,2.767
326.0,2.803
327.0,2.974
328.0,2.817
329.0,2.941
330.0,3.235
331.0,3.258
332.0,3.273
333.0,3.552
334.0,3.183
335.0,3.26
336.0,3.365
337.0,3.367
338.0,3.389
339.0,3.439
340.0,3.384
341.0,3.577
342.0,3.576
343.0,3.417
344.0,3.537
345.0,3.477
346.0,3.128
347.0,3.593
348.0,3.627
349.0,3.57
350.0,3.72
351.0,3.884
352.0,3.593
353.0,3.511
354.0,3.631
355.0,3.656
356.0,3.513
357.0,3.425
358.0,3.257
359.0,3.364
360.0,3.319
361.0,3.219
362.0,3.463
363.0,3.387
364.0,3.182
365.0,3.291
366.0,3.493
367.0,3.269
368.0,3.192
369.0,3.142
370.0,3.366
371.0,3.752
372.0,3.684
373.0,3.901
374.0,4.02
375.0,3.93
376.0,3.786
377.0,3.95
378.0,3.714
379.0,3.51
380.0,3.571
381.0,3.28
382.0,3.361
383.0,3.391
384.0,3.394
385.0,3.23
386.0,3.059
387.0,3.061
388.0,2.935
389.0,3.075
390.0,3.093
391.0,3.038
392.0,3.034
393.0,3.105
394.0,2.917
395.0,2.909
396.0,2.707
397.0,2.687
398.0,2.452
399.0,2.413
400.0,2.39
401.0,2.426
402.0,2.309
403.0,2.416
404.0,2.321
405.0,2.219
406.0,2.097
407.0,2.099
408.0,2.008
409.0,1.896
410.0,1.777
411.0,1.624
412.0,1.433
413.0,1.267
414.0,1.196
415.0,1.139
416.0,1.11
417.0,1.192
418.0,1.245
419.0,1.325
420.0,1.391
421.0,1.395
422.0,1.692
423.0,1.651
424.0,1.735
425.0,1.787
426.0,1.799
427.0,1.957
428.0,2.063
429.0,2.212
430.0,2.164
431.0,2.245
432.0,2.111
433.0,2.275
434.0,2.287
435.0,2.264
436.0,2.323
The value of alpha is 1.12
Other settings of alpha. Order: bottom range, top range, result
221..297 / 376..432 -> 0.75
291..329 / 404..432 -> 0.59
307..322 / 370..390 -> 1.25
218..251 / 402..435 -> 0.54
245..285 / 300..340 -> 0.95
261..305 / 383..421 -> 0.74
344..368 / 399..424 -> 0.51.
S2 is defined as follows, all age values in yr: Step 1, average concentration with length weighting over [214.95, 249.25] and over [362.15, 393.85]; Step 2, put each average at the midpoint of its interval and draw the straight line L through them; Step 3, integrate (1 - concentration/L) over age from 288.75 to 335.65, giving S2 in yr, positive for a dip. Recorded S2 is 5.84 yr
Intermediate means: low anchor 3.38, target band 2.96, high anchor 3.39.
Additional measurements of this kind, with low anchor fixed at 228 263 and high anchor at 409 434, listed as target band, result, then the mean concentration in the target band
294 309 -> -1.90 yr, 3.07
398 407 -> -2.33 yr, 2.32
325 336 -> -2.93 yr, 3.12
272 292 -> -0.87 yr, 3.02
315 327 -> -0.98 yr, 2.76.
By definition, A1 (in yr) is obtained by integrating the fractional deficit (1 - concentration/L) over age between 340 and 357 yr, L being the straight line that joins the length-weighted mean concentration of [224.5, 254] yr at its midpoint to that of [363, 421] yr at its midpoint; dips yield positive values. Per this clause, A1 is -4.14 yr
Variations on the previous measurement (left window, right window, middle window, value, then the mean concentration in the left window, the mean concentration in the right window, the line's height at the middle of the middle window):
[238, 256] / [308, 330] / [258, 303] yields -1.3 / 3.17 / 2.79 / 2.99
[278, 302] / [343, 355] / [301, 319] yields 1.9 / 3.04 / 3.57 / 3.22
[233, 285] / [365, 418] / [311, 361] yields -5.0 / 3.13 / 2.77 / 2.92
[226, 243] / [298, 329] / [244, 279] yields -1.1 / 3.18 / 2.87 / 3.07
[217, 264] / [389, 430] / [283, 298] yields -0.4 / 3.32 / 2.05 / 2.94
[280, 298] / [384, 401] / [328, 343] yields -1.9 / 3.03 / 2.88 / 2.96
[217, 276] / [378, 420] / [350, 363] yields -4.0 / 3.26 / 2.43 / 2.67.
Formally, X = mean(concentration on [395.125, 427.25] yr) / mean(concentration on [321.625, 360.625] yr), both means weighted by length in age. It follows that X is 0.56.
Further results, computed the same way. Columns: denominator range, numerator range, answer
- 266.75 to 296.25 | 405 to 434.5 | 0.58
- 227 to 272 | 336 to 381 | 1.10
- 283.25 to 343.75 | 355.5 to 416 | 0.96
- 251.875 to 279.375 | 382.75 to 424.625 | 0.71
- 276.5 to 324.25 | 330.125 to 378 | 1.19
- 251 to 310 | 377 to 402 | 0.99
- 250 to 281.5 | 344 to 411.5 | 1.00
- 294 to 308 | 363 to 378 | 1.16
